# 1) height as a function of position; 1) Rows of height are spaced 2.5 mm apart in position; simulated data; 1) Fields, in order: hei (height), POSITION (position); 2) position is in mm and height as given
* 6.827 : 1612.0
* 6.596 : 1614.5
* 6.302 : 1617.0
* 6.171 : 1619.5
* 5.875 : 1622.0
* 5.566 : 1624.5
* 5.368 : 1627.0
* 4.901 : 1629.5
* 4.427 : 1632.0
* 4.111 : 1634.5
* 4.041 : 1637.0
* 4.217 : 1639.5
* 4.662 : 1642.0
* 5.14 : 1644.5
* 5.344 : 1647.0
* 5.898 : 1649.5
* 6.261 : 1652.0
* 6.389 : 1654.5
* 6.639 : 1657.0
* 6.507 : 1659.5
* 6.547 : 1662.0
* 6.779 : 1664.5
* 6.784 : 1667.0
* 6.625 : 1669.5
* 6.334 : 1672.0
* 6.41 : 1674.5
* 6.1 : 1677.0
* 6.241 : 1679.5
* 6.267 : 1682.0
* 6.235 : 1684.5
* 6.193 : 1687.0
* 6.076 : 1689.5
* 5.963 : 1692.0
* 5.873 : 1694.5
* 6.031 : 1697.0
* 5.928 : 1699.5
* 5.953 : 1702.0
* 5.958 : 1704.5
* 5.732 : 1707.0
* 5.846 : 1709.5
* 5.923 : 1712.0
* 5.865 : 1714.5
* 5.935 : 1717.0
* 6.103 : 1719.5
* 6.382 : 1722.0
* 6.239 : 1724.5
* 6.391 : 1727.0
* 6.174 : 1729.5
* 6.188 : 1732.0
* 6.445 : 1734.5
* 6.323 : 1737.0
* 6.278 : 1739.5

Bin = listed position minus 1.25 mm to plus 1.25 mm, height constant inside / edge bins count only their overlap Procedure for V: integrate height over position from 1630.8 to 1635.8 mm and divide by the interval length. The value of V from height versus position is 4.27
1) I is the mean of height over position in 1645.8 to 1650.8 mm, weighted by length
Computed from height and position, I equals 5.63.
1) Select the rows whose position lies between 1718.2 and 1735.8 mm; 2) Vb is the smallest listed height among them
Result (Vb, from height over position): 6.103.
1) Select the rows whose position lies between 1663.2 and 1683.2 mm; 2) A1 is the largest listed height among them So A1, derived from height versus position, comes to 6.784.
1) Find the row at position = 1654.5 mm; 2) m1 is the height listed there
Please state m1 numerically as 6.389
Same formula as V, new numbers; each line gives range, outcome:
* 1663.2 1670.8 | 6.73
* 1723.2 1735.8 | 6.29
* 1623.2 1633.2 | 5.07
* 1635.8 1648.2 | 4.68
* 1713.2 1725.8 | 6.11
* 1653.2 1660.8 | 6.51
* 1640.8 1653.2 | 5.46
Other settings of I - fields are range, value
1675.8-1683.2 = 6.2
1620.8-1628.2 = 5.6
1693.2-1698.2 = 5.95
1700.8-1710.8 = 5.87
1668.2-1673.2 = 6.48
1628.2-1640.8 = 4.34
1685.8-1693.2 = 6.08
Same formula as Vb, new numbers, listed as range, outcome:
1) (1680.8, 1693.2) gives 5.963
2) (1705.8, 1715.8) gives 5.732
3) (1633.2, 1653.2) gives 4.041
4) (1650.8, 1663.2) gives 6.261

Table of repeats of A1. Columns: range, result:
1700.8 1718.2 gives 5.958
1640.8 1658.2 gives 6.639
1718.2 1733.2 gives 6.391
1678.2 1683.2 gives 6.267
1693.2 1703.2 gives 6.031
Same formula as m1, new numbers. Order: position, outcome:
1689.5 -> 6.076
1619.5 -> 6.171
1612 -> 6.827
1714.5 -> 5.865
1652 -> 6.261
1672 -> 6.334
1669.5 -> 6.625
